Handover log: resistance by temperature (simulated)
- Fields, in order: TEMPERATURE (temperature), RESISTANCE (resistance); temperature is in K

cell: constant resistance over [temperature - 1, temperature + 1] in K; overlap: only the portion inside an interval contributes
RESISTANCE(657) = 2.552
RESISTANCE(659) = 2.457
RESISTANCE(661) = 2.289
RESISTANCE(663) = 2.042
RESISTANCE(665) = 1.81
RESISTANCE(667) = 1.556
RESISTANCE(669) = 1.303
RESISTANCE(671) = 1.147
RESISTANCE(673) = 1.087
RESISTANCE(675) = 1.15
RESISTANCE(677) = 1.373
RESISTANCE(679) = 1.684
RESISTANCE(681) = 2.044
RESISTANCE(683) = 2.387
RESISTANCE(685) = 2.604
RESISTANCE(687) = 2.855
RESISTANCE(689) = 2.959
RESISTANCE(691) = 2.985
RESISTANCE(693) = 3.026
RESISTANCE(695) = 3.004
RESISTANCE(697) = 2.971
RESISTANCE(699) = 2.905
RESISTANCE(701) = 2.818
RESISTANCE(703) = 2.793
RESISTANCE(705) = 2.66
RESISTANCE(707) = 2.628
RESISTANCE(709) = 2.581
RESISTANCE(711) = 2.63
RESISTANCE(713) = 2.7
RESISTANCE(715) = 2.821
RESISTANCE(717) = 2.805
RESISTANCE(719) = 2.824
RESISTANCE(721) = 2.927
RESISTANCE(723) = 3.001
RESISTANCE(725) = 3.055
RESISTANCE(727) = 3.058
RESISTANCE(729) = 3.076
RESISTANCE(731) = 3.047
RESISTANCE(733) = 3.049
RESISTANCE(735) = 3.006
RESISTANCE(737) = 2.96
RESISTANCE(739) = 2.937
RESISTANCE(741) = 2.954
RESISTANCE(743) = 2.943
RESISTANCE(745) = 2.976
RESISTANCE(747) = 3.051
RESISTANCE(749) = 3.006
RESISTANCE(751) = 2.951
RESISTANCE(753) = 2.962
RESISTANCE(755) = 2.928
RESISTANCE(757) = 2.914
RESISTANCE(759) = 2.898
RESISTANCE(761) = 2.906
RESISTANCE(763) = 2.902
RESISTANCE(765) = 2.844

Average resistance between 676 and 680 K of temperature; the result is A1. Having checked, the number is 1.53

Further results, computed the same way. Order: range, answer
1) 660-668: 1.92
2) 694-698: 2.99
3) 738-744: 2.94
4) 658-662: 2.37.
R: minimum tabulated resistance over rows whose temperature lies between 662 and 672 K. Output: 1.147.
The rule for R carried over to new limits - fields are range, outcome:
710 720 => 2.63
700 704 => 2.793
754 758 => 2.914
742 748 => 2.943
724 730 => 3.055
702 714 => 2.581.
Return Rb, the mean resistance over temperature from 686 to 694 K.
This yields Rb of 2.96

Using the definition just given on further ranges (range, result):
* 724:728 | 3.06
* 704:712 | 2.62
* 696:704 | 2.87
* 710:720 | 2.76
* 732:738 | 3.01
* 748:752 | 2.98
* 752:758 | 2.93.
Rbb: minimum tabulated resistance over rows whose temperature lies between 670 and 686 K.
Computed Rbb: 1.087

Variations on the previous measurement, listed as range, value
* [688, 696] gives 2.959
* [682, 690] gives 2.387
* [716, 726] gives 2.805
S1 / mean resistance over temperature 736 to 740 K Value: 2.95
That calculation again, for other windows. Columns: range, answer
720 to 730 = 3.02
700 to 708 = 2.72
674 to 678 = 1.26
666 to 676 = 1.25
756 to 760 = 2.91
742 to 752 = 2.99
